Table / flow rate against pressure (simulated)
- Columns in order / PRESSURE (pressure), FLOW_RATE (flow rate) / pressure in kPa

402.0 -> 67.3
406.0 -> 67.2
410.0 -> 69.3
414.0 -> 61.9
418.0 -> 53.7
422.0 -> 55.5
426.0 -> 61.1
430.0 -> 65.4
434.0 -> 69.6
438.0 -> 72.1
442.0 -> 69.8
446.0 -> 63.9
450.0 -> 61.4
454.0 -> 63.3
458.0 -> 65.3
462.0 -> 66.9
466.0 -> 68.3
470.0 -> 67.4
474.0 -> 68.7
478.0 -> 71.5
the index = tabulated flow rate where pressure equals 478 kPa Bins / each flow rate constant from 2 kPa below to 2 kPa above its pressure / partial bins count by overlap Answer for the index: 71.5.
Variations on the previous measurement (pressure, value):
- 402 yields 67.3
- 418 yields 53.7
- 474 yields 68.7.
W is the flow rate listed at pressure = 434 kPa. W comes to 69.6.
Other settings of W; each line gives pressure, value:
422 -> 55.5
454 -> 63.3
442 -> 69.8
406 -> 67.2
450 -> 61.4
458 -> 65.3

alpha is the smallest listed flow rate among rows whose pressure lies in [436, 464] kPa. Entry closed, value 61.4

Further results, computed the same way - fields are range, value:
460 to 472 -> 66.9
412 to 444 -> 53.7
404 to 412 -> 67.2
